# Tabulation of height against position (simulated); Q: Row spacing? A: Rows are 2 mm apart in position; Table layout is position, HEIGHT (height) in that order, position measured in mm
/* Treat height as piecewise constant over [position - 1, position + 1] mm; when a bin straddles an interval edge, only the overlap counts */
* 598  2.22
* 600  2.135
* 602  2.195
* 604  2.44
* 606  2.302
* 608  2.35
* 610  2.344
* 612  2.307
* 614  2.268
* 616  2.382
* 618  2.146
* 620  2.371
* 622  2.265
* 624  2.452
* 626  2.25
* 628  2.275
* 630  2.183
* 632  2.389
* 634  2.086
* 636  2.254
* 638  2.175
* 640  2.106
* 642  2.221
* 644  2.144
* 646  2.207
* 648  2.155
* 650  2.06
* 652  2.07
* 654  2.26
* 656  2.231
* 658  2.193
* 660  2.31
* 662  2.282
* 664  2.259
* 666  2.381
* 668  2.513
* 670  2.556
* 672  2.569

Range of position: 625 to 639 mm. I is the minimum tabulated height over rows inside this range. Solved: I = 2.086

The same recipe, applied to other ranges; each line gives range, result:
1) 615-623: 2.146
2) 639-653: 2.06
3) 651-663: 2.07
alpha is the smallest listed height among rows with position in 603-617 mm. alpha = 2.268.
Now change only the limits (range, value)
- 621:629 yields 2.25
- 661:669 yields 2.259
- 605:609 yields 2.302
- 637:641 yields 2.106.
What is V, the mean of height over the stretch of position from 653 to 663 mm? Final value 2.26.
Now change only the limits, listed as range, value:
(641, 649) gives 2.18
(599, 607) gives 2.27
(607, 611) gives 2.35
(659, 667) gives 2.31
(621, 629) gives 2.31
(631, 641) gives 2.2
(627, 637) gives 2.24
